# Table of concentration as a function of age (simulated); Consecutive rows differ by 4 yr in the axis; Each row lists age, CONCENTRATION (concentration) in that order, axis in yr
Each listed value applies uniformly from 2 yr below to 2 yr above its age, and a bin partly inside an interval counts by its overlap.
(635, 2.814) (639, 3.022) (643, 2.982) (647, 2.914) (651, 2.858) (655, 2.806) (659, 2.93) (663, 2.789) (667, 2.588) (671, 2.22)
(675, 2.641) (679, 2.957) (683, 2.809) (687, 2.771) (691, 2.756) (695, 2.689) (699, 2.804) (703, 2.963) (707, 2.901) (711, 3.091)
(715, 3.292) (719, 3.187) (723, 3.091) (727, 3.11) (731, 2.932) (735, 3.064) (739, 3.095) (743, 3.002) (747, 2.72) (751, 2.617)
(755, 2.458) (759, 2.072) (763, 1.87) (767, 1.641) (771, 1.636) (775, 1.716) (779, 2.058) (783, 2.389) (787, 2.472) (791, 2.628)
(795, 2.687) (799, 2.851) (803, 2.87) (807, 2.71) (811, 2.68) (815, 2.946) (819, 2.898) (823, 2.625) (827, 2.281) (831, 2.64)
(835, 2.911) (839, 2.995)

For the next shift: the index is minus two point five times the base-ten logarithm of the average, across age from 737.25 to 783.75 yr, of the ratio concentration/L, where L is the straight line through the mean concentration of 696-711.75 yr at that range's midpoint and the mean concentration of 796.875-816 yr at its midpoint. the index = 0.25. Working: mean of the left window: 2.91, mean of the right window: 2.8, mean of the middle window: 2.27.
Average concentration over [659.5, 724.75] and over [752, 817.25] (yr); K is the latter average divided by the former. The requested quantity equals 0.83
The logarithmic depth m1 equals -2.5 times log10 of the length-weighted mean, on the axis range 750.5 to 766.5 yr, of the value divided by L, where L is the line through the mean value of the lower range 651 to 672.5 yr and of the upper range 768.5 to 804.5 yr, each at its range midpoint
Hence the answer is 0.13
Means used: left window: 2.69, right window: 2.35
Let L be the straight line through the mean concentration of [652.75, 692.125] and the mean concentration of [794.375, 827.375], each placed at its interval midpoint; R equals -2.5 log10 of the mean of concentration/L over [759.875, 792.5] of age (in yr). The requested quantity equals 0.32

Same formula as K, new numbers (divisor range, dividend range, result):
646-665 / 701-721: 1.08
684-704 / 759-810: 0.82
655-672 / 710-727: 1.18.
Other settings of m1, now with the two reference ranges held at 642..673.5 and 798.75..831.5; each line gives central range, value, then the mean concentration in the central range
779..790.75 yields 0.14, 2.4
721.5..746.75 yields -0.11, 3.03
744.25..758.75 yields 0.07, 2.56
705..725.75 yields -0.14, 3.11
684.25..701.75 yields -0.01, 2.77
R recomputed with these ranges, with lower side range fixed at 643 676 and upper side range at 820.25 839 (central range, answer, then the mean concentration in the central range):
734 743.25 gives -0.14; 3.06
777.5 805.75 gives 0.04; 2.58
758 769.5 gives 0.42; 1.83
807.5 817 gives -0.05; 2.8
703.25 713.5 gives -0.11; 3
